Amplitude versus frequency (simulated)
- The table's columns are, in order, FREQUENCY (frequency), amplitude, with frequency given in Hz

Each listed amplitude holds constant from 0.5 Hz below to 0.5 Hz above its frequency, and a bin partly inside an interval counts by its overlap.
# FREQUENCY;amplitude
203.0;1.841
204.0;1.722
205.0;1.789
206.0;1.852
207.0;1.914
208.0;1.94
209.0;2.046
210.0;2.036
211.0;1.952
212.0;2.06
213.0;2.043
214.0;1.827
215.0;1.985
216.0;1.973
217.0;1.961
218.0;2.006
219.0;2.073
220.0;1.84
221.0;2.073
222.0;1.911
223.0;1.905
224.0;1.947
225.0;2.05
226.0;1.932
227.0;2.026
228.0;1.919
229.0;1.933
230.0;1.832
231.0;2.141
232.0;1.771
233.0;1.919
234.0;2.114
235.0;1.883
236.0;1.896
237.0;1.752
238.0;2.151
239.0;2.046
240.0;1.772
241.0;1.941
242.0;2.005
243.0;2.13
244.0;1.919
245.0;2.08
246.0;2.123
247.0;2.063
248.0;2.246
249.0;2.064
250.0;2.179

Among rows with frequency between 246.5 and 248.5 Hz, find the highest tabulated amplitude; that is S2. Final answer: 2.246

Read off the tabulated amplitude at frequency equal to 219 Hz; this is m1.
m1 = 2.073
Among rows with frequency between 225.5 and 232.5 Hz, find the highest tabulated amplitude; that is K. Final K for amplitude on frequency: 2.141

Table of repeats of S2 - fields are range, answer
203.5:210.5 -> 2.046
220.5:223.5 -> 2.073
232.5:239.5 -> 2.151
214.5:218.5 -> 2.006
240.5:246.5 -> 2.13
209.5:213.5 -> 2.06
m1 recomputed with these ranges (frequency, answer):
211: 1.952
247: 2.063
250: 2.179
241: 1.941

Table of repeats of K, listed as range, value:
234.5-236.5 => 1.896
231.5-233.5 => 1.919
